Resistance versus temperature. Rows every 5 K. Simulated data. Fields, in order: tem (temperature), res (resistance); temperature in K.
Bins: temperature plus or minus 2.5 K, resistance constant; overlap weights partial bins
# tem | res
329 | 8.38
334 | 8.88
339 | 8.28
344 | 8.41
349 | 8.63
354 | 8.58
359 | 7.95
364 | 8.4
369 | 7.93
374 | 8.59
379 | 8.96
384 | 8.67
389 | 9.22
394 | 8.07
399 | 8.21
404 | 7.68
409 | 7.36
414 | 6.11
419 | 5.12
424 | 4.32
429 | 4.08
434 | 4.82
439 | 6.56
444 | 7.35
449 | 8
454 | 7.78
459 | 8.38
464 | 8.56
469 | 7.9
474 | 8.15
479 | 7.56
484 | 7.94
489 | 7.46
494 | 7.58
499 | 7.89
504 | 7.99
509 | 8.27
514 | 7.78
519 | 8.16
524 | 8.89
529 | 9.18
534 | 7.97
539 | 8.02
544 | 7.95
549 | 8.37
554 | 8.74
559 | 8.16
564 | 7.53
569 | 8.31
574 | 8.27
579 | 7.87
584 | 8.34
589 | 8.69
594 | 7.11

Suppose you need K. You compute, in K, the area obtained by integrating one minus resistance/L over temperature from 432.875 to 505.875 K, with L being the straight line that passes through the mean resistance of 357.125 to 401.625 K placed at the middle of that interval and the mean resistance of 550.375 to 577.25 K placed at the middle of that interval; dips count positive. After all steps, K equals 5.98 K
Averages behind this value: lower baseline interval 8.45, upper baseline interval 8.2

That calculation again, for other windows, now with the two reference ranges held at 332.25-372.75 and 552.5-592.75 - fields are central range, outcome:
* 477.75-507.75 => 1.8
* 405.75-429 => 7.6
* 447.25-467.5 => 0.3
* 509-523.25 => 0.2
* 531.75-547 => 0.4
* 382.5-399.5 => -0.5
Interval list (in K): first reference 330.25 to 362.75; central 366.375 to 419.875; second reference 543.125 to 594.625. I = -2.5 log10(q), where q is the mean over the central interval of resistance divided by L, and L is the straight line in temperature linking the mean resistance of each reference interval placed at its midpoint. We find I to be 0.07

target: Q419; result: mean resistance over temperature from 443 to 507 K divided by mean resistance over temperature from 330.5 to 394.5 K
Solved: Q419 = 0.93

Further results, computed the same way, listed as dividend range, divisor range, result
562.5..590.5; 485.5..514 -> 1.04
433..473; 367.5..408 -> 0.90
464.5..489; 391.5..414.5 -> 1.04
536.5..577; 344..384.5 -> 0.97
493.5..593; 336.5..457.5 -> 1.10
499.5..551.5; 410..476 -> 1.23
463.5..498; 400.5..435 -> 1.36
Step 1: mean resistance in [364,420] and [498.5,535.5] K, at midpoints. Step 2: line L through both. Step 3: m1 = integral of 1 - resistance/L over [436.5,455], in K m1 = 1.6 K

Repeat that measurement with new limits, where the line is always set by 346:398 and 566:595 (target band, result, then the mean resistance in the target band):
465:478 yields 0.5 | 8.03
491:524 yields 1.0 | 8.01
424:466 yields 8.0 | 6.77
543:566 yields 0.0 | 8.18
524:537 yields -0.6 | 8.61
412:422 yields 3.4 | 5.53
